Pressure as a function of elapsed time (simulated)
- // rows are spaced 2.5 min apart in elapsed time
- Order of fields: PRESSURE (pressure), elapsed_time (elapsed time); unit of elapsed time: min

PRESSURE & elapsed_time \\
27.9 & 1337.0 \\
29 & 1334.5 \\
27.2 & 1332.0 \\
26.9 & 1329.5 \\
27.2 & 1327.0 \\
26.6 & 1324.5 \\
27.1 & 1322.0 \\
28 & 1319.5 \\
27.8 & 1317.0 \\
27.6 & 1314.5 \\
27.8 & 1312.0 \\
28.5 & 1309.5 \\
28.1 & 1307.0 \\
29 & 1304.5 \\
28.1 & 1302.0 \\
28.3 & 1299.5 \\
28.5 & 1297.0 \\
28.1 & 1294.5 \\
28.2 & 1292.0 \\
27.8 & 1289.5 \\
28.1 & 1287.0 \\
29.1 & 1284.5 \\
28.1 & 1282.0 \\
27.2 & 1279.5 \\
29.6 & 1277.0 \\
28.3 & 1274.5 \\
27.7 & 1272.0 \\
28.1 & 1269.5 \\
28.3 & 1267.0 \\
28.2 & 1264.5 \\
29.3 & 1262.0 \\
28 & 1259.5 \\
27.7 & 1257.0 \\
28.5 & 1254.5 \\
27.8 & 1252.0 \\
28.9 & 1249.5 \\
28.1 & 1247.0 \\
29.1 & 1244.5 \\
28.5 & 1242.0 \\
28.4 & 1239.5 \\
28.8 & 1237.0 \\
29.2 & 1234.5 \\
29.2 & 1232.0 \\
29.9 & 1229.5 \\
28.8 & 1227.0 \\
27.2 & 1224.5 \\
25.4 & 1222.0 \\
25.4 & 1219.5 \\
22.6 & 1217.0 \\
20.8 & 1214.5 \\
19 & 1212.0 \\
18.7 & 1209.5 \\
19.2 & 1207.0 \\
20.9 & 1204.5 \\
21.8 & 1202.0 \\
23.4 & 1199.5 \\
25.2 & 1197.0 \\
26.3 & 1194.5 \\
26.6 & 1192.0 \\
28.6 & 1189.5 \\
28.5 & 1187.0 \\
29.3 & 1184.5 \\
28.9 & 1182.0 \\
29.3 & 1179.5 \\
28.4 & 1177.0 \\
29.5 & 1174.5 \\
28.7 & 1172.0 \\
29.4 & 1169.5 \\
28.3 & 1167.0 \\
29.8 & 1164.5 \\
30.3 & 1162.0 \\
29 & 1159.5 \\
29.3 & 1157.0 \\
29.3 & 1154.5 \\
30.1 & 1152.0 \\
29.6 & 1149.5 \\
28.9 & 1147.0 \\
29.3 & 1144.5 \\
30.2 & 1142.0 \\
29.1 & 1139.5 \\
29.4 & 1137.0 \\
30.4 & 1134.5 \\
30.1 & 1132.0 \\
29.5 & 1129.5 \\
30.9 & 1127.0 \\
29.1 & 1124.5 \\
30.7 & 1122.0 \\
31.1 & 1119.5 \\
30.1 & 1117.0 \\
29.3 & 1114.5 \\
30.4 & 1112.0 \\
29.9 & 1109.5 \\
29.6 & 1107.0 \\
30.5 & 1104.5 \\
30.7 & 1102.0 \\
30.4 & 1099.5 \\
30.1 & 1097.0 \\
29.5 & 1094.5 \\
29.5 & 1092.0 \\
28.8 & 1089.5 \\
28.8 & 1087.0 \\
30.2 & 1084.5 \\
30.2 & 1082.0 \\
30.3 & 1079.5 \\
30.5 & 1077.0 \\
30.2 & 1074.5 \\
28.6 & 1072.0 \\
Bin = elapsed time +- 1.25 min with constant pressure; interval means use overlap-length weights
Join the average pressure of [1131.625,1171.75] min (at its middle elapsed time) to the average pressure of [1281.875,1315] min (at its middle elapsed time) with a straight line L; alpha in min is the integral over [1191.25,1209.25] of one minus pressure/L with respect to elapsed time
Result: 3.8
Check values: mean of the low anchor 29.5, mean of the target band 23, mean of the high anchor 28.3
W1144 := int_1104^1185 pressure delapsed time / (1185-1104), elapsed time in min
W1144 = 29.6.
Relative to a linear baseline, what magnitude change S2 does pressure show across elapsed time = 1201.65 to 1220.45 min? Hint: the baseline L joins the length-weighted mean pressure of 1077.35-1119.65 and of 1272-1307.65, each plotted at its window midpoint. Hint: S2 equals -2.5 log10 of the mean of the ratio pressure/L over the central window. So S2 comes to 0.35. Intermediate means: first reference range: 29.9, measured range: 20.9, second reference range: 28.3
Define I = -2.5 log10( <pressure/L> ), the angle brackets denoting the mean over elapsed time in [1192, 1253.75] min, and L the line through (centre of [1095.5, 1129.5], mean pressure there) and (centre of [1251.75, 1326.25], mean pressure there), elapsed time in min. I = 0.13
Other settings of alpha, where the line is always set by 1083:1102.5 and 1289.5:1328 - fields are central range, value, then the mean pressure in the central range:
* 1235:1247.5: -0.07 min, 28.6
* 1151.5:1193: 0.07 min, 29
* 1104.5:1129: -0.50 min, 30.1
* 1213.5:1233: 1.66 min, 26.2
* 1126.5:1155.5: -0.38 min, 29.7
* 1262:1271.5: -0.01 min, 28.3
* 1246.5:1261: 0.10 min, 28.2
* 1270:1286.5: -0.08 min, 28.3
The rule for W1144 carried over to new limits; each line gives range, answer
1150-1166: 29.6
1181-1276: 26.5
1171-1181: 29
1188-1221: 23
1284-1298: 28.3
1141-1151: 29.5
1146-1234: 26.7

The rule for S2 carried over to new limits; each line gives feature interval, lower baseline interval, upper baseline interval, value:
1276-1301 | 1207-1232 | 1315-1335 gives -0.079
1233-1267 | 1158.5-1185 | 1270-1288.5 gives 0.001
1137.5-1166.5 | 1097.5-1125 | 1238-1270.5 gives 0.006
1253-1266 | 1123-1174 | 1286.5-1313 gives 0.010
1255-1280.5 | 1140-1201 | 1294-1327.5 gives -0.005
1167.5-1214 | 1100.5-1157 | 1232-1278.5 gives 0.143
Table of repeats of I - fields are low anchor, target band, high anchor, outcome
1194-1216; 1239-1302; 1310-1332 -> -0.14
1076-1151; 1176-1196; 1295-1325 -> 0.04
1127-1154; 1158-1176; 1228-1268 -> 0.01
